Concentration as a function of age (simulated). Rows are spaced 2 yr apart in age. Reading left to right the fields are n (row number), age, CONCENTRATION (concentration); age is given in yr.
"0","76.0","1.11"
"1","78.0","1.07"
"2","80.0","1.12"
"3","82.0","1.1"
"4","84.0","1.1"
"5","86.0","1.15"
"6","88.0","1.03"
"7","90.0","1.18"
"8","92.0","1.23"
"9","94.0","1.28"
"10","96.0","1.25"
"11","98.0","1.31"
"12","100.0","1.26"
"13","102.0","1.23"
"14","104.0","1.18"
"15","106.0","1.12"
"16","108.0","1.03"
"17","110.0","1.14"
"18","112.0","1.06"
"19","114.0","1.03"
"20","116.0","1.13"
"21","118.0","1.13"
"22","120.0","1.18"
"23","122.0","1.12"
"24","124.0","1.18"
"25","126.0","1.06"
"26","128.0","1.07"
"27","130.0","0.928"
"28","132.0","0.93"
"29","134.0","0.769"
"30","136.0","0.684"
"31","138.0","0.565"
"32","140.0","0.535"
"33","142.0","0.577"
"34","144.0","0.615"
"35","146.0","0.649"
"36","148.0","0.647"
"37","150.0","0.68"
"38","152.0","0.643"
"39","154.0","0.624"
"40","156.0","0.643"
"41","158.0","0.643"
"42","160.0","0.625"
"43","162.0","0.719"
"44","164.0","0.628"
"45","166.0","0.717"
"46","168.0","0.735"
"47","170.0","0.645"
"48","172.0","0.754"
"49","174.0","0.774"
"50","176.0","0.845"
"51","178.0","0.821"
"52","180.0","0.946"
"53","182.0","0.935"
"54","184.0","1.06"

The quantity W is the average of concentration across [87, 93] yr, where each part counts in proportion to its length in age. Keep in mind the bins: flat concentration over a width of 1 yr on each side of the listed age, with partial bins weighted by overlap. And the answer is 1.15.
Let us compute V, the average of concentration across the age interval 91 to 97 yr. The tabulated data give 1.25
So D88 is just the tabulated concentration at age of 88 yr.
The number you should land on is 1.03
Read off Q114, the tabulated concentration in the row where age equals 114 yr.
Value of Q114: 1.03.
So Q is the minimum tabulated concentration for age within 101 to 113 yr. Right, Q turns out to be 1.03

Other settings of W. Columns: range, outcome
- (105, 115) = 1.08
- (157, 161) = 0.634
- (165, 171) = 0.699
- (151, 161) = 0.636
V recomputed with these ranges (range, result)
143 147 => 0.632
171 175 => 0.764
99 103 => 1.25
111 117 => 1.07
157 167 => 0.666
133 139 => 0.673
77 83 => 1.1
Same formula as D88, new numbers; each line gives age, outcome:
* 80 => 1.12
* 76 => 1.11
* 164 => 0.628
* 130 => 0.928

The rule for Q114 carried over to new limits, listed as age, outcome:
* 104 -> 1.18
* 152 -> 0.643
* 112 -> 1.06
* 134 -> 0.769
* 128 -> 1.07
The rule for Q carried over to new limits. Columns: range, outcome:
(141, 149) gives 0.577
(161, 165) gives 0.628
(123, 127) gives 1.06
